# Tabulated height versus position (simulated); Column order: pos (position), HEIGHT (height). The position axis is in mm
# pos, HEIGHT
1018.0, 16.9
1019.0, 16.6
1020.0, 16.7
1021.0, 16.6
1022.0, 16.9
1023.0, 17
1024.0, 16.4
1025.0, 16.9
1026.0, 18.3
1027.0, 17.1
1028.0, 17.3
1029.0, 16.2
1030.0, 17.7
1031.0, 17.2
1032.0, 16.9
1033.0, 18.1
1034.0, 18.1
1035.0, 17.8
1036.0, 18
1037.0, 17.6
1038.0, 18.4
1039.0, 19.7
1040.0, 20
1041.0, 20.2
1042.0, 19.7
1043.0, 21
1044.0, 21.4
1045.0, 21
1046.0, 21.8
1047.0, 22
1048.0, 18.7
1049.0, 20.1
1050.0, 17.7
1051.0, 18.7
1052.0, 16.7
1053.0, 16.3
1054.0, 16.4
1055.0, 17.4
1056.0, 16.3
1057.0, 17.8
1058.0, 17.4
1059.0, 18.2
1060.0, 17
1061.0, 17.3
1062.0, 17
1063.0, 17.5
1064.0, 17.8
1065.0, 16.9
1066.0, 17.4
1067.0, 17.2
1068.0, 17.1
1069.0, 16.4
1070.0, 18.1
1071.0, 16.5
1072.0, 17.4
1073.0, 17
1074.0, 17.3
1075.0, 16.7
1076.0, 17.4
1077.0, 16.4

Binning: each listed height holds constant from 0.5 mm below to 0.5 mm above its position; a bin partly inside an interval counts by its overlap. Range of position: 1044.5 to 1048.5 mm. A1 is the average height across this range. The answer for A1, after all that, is 20.9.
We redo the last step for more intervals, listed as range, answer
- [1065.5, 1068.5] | 17.2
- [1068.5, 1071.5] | 17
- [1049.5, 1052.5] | 17.7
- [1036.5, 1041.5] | 19.2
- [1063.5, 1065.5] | 17.4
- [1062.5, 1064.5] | 17.6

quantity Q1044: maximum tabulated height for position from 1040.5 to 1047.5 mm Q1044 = 22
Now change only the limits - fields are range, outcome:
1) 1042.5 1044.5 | 21.4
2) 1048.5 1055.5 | 20.1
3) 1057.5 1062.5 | 18.2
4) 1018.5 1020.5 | 16.7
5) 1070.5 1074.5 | 17.4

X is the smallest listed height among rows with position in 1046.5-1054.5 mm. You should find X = 16.3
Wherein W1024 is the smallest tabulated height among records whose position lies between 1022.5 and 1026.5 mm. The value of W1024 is 16.4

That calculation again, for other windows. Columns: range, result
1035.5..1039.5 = 17.6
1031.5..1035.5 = 16.9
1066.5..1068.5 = 17.1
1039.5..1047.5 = 19.7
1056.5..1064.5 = 17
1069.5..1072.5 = 16.5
